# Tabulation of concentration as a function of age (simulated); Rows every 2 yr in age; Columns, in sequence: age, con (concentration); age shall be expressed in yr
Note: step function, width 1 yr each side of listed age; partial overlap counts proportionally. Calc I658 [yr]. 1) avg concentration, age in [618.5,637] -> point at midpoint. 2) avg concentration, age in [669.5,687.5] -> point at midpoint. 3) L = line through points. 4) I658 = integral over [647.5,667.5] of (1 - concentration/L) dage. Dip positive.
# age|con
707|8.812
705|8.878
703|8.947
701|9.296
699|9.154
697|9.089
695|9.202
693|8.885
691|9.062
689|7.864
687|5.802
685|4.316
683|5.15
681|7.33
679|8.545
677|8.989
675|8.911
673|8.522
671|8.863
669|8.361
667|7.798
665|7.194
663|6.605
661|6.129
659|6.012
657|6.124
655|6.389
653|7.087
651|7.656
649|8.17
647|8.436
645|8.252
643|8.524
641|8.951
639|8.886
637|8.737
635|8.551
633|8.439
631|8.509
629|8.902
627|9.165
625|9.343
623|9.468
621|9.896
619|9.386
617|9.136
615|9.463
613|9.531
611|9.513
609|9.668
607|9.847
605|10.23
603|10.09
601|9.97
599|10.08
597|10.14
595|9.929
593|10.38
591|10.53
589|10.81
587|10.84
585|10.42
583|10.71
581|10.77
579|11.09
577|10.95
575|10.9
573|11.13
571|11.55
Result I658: 2.91 yr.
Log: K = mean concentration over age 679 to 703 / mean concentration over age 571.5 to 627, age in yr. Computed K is 0.8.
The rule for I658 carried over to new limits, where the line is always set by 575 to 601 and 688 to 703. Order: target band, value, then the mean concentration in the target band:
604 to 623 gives 1.0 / 9.62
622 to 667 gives 8.1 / 7.97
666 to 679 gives 1.0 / 8.57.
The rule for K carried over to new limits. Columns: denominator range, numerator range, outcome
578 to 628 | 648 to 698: 0.75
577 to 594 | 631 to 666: 0.72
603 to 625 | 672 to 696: 0.80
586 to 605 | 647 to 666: 0.67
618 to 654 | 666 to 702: 0.93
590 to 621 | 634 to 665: 0.77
